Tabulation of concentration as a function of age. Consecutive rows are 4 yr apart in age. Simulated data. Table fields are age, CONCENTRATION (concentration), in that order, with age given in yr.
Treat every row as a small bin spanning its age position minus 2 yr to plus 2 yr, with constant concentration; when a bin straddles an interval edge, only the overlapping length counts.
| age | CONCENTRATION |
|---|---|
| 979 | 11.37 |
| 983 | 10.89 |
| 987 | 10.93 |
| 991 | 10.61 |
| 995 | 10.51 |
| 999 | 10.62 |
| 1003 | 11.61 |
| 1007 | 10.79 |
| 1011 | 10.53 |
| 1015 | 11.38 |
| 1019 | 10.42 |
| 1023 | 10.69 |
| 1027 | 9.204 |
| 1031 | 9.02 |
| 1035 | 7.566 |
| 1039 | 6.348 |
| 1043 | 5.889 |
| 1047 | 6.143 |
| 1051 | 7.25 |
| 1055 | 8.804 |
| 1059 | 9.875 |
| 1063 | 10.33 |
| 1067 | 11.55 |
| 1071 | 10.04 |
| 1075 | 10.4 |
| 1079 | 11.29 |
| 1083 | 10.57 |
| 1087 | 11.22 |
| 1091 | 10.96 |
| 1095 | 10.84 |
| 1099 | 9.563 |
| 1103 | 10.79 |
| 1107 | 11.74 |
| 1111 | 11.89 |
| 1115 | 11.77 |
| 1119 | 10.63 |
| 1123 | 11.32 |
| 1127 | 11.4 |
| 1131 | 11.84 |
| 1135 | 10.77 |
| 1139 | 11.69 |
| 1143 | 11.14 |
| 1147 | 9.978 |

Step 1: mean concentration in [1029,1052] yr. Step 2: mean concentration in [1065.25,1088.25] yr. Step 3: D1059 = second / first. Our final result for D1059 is 1.54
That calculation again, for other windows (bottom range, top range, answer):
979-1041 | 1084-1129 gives 1.10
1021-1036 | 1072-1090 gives 1.17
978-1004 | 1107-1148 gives 1.04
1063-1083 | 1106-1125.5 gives 1.07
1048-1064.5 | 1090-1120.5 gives 1.25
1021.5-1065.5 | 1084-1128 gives 1.34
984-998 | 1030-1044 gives 0.67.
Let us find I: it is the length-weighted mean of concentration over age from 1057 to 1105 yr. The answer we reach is 10.6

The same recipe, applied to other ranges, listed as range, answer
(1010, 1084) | 9.3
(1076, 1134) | 11.1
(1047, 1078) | 9.57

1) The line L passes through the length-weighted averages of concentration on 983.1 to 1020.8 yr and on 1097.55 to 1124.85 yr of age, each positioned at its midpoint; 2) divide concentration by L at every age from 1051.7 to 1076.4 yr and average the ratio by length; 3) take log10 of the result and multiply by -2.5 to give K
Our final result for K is 0.10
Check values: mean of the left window 10.8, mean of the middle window 10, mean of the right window 11.1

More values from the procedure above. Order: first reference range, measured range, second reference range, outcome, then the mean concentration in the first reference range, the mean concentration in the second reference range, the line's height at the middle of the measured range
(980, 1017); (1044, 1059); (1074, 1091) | 0.39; 10.9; 10.9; 10.9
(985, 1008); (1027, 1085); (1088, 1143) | 0.23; 10.8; 11.2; 11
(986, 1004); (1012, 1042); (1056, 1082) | 0.17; 10.8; 10.5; 10.7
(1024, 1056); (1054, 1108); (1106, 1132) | -0.11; 7.59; 11.5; 9.61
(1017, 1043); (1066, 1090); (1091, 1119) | -0.07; 8.64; 11.1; 10.2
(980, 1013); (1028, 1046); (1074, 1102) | 0.43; 10.8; 10.7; 10.8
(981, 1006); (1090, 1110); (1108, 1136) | 0.05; 10.9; 11.4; 11.3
